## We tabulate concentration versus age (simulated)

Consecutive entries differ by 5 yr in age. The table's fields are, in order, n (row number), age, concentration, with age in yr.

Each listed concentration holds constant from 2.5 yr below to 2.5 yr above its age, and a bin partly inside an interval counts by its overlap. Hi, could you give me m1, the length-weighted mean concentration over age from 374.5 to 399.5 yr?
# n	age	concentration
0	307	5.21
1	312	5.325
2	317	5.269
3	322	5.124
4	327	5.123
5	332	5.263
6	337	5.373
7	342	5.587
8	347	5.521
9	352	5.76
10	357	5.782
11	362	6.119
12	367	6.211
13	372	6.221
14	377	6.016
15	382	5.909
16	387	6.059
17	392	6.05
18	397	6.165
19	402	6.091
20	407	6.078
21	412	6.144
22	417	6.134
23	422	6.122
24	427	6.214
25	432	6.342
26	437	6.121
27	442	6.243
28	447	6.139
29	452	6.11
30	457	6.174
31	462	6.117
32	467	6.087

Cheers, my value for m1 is 6.04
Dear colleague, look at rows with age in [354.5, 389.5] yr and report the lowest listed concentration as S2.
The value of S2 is 5.782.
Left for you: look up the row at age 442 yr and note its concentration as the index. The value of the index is 6.243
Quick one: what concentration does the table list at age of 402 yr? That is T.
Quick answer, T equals 6.091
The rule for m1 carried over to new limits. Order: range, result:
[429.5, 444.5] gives 6.24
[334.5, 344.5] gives 5.48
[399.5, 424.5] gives 6.11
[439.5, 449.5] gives 6.19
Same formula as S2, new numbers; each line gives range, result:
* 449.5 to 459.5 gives 6.11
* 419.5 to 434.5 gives 6.122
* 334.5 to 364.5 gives 5.373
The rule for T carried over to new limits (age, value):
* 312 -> 5.325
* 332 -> 5.263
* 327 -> 5.123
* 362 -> 6.119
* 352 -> 5.76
